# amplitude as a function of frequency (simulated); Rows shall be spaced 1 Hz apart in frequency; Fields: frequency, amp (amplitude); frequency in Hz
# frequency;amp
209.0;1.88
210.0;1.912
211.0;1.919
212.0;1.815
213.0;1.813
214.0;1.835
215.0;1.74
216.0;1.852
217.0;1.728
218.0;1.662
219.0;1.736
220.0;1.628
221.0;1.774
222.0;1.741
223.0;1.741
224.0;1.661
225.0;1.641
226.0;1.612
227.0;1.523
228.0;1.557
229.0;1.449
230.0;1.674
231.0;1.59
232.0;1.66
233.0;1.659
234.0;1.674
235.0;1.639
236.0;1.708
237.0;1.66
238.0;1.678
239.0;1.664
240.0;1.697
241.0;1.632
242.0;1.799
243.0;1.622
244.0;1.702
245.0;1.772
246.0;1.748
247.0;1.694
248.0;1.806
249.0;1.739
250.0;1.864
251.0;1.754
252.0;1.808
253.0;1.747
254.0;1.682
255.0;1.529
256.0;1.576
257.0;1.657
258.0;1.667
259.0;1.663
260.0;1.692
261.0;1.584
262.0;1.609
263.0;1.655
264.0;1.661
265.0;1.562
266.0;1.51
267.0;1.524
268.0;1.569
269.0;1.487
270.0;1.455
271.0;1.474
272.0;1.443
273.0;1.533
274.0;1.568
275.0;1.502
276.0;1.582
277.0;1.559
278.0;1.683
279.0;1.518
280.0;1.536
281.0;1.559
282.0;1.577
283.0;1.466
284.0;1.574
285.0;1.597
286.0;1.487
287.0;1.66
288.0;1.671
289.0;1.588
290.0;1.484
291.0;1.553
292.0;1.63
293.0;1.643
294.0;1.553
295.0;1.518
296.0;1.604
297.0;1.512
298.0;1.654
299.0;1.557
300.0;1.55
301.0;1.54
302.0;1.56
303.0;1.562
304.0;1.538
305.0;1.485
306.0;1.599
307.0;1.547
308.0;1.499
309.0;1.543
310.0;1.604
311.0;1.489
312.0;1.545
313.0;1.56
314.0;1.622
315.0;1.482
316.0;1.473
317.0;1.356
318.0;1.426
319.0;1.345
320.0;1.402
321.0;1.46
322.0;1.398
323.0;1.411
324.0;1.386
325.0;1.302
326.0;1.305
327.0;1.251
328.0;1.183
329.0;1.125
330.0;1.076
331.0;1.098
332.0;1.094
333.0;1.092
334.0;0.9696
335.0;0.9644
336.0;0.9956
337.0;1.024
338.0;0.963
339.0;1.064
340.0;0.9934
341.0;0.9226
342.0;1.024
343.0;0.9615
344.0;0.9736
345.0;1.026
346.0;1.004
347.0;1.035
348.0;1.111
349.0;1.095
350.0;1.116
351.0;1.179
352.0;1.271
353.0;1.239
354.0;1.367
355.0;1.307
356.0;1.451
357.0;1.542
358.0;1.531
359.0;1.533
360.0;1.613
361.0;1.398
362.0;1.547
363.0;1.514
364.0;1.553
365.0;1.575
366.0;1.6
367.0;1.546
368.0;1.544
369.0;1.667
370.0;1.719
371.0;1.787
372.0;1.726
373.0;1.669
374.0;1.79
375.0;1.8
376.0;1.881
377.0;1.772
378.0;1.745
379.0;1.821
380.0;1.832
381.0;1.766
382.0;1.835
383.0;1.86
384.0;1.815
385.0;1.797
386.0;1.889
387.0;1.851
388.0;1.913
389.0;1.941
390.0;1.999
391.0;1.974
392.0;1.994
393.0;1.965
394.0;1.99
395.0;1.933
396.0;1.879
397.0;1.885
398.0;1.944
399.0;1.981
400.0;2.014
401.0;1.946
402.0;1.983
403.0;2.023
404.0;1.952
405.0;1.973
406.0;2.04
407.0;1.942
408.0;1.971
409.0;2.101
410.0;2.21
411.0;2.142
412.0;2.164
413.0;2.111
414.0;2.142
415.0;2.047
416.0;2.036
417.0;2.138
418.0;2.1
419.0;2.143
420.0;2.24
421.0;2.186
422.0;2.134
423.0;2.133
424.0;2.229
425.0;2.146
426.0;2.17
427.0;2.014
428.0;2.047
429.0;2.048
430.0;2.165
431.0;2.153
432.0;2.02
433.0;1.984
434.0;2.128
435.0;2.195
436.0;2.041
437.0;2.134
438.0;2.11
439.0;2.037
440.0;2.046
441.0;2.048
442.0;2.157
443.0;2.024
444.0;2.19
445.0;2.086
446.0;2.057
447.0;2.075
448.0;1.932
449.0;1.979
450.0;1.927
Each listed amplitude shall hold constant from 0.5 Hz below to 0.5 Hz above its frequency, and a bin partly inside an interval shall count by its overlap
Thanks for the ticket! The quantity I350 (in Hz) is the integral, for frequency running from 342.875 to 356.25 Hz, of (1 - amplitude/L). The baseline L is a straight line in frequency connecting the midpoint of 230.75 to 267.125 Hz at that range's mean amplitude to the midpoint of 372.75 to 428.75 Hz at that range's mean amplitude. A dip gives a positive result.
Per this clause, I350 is 5.2 Hz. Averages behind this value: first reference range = 1.67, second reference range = 1.98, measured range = 1.15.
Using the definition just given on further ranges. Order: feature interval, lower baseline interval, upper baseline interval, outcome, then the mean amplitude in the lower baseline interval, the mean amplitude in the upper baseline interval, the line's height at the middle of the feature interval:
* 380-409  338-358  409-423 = -1.8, 1.15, 2.14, 1.82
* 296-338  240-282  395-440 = 9.5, 1.63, 2.07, 1.79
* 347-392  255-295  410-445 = 6.8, 1.57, 2.11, 1.91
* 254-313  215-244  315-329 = -3.2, 1.67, 1.36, 1.49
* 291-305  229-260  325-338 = -2.5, 1.69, 1.1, 1.33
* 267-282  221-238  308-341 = -0.7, 1.64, 1.28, 1.47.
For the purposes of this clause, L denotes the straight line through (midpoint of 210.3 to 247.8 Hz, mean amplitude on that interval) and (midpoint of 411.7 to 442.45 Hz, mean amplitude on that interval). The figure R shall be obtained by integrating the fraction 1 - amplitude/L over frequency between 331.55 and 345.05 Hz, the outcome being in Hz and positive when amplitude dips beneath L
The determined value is 6.5 Hz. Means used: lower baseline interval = 1.7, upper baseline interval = 2.11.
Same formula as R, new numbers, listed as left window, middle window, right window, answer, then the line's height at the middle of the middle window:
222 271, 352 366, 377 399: 2.8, 1.84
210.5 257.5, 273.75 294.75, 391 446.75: 2.7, 1.8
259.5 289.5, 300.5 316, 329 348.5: -3.2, 1.28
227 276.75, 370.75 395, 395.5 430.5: 1.6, 1.99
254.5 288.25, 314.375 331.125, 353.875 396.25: 3.2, 1.65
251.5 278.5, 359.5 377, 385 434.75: 2.4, 1.91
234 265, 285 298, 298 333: -0.5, 1.52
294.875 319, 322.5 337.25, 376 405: 4.3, 1.63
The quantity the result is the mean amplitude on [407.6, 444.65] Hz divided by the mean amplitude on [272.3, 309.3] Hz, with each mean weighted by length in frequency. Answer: 1.4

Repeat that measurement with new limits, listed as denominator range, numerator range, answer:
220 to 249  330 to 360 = 0.68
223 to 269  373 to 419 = 1.18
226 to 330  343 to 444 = 1.17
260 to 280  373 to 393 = 1.19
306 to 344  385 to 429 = 1.60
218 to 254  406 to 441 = 1.25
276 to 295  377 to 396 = 1.20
